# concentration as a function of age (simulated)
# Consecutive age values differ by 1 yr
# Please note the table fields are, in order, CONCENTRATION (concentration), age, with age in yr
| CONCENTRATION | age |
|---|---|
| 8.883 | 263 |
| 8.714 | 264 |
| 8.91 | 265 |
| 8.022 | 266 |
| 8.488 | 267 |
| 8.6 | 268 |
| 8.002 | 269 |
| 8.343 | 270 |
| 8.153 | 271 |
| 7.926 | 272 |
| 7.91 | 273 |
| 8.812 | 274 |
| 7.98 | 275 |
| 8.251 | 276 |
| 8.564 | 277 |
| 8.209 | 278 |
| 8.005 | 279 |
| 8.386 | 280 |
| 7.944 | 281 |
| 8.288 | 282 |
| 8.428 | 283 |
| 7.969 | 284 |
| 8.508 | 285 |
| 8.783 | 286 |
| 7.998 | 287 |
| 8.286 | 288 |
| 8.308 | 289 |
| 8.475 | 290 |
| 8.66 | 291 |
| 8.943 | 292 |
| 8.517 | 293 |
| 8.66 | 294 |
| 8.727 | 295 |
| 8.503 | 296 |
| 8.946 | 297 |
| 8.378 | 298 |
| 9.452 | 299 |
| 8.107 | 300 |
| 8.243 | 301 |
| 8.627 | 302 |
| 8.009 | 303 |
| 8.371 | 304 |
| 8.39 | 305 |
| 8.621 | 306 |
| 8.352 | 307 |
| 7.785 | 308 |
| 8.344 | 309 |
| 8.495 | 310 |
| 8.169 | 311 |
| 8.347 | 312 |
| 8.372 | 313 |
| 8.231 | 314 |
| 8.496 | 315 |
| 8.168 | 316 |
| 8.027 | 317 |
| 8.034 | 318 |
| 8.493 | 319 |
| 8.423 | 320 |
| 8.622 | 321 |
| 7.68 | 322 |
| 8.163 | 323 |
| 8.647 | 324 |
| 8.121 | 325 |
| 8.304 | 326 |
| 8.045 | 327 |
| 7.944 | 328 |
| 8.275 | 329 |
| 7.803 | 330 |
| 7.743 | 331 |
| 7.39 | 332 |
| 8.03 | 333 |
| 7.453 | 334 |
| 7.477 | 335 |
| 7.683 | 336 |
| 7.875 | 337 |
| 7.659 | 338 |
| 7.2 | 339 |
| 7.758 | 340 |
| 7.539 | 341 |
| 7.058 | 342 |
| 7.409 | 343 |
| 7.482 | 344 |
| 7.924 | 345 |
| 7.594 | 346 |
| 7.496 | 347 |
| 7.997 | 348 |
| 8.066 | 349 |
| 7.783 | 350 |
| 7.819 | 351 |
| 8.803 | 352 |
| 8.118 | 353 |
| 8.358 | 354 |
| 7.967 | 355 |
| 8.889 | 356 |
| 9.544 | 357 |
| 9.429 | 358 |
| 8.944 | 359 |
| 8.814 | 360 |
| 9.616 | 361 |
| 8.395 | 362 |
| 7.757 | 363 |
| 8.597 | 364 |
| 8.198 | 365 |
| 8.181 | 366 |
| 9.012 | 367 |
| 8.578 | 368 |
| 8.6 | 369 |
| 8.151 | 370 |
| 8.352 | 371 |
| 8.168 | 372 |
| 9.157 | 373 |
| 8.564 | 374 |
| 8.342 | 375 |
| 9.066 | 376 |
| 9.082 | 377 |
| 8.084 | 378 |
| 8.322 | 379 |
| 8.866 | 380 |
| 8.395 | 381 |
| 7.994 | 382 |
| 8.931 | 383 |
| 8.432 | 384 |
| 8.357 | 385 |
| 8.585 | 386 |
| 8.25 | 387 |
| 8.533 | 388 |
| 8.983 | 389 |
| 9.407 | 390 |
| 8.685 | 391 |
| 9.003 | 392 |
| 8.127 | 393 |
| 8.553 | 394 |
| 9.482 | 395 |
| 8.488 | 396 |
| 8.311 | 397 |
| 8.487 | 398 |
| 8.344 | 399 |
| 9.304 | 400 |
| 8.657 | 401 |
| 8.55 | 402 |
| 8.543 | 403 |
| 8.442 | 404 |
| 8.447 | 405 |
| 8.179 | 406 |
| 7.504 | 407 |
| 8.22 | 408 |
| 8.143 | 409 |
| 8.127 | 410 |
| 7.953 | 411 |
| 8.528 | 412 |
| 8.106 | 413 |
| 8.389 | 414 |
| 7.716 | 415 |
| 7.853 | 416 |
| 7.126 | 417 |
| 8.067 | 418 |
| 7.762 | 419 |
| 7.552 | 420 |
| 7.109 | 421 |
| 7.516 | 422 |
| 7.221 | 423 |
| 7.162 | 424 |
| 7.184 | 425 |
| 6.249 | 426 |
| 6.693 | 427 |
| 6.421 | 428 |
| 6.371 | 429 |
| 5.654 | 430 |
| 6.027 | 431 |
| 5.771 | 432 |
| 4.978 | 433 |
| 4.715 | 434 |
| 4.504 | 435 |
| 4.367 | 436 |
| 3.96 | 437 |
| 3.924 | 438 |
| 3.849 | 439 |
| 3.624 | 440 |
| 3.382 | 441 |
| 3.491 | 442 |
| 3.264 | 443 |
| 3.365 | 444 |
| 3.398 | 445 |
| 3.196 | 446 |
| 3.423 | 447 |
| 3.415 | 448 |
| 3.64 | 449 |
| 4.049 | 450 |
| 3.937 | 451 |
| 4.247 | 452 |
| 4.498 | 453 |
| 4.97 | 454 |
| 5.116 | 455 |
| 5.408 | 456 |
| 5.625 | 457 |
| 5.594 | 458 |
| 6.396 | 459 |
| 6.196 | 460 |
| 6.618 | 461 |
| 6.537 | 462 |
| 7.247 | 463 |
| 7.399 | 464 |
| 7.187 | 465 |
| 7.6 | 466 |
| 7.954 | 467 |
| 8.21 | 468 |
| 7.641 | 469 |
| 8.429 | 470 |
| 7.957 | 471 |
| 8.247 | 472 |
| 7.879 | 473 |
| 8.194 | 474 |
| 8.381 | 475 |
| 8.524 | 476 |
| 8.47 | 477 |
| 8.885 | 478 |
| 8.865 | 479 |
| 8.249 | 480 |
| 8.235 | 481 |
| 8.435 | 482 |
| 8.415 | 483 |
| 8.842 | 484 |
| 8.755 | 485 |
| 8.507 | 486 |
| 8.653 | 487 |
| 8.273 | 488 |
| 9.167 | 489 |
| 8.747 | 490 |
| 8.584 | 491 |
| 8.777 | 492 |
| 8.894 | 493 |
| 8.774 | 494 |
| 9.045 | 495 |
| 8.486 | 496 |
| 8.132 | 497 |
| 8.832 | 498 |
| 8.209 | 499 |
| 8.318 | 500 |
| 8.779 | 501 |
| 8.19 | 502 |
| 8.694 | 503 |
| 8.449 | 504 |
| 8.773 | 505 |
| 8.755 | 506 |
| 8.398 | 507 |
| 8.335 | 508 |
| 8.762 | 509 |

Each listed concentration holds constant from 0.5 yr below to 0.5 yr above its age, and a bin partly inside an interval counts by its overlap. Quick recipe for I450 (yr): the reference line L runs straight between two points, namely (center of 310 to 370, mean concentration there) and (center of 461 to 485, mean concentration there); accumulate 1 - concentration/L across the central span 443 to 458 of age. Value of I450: 7.23 yr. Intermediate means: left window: 8.15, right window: 8.06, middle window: 4.18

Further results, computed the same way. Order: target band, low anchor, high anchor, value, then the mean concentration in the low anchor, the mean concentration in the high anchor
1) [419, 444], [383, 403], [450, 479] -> 7.39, 8.66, 6.89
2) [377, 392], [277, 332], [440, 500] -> -1.86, 8.32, 6.91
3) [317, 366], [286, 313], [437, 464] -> -4.91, 8.46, 4.6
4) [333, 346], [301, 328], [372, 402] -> 1.29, 8.28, 8.64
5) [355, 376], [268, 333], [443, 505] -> -2.03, 8.3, 7.21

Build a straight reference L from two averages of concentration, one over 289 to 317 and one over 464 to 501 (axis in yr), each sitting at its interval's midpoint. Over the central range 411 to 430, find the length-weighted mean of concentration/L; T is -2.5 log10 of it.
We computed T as 0.15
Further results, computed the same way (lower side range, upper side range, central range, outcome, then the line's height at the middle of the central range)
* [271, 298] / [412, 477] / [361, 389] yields -0.20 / 7.08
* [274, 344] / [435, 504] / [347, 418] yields -0.12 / 7.55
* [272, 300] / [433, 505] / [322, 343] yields 0.03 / 8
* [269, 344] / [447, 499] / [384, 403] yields -0.12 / 7.76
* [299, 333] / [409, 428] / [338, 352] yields 0.05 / 8.03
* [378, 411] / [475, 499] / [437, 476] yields 0.46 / 8.58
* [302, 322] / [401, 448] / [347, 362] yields -0.14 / 7.54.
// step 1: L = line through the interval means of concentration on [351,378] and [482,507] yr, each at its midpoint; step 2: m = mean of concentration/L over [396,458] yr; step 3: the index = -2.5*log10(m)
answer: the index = 0.36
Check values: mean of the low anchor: 8.62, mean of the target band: 6.21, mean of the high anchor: 8.62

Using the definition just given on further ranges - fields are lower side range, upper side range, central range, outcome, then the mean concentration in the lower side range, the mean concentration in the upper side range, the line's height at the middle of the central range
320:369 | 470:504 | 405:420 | 0.04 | 8.12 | 8.52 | 8.31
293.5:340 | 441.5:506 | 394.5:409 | -0.12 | 8.19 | 7.15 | 7.63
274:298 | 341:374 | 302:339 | 0.03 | 8.41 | 8.31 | 8.36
